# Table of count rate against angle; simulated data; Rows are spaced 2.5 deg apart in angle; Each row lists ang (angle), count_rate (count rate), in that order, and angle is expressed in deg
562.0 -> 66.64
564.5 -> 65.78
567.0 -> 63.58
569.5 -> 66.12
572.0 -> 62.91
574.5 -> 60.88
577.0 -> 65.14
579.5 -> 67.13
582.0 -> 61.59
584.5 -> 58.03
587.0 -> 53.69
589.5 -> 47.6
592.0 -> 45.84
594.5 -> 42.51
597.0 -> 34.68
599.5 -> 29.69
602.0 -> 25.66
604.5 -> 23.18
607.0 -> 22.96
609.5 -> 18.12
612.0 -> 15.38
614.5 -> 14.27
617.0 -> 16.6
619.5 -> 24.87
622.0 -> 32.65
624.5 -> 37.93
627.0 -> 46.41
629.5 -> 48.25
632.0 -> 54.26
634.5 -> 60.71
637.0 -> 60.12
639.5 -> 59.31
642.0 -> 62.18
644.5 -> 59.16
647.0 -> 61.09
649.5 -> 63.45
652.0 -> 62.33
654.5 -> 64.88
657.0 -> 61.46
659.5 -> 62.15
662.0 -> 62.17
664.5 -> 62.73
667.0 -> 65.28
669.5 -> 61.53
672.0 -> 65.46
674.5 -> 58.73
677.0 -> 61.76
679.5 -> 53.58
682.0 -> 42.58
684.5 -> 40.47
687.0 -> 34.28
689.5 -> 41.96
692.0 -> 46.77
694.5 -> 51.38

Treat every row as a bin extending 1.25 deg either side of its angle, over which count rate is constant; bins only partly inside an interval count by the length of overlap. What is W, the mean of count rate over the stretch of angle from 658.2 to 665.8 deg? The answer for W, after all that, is 62.4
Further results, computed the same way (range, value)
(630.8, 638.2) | 58.4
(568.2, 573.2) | 64.5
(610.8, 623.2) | 20.7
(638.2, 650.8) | 61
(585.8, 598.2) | 44.9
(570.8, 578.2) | 63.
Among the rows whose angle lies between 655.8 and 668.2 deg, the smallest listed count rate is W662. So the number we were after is 61.46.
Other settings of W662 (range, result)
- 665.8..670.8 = 61.53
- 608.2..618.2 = 14.27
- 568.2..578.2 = 60.88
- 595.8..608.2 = 22.96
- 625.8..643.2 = 46.41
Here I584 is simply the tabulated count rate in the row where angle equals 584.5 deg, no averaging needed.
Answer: 58.03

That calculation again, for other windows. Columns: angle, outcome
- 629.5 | 48.25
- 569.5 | 66.12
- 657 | 61.46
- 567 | 63.58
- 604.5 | 23.18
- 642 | 62.18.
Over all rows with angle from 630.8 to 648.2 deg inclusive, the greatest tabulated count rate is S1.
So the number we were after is 62.18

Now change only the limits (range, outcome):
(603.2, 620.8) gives 24.87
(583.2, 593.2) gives 58.03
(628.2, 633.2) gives 54.26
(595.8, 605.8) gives 34.68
